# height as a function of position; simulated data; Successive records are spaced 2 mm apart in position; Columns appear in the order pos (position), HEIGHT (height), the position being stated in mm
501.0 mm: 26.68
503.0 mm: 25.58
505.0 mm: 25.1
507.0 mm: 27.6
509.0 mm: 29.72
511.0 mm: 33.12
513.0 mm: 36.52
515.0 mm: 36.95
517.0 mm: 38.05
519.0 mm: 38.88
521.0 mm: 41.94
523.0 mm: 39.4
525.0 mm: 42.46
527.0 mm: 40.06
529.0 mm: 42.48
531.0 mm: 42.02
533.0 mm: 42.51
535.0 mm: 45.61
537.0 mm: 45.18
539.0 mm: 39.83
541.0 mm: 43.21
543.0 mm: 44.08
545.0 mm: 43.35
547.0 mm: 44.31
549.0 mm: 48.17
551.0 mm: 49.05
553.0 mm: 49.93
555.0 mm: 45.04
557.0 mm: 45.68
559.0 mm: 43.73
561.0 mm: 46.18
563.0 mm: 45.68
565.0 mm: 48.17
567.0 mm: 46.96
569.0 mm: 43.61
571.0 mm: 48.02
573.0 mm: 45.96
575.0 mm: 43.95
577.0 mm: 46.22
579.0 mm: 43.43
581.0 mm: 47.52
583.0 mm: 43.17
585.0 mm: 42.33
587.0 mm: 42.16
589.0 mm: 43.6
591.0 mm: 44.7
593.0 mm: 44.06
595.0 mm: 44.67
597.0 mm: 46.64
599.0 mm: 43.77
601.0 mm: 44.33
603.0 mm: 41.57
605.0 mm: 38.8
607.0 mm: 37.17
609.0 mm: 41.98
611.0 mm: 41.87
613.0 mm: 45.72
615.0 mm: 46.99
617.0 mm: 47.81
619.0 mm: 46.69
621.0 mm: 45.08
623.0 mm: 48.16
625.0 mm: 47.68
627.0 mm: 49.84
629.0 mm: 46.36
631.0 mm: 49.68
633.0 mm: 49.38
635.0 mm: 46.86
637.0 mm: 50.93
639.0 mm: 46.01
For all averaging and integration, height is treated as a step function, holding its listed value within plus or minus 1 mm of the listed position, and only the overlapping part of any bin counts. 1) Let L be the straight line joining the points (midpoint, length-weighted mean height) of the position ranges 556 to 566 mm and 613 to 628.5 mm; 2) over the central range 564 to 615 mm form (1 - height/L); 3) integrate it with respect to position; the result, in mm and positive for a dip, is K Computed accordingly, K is 2.7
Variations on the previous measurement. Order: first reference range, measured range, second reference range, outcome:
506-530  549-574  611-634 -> -3.1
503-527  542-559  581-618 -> -3.2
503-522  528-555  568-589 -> -4.3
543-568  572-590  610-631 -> 0.9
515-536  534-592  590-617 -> -4.0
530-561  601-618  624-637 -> 1.7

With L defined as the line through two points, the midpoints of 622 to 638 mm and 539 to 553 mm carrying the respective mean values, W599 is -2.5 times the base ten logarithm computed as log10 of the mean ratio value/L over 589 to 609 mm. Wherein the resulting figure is 0.11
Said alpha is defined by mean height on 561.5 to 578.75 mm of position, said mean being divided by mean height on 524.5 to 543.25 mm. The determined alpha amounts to 1.08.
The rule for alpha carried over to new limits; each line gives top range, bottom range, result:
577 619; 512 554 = 1.03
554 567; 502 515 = 1.52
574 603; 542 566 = 0.96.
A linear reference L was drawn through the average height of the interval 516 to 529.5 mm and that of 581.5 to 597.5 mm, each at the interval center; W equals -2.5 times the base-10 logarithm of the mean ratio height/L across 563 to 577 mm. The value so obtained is -0.078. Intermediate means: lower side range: 40.4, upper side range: 43.9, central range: 46.1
